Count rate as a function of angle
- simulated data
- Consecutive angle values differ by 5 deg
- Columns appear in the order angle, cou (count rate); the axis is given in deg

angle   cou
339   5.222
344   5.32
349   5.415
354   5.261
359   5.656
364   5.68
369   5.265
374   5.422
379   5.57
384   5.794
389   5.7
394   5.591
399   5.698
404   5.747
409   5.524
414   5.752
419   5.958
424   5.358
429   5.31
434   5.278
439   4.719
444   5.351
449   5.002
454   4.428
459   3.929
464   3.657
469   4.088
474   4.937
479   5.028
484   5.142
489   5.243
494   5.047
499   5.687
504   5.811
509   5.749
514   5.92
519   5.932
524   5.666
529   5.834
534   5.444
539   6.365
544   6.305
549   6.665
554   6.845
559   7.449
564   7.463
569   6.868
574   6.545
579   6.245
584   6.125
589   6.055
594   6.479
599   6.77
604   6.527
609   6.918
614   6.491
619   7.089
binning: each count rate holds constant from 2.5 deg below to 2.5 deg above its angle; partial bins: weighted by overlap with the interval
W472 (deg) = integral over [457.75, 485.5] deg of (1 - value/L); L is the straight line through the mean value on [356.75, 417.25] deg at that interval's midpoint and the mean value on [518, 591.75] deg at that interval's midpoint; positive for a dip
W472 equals 7.2 deg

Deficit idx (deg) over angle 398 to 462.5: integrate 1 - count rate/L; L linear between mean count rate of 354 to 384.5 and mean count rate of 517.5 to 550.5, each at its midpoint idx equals 5.7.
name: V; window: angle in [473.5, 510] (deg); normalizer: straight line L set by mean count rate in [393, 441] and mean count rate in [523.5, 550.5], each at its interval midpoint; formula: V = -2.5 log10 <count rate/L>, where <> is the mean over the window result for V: 0.099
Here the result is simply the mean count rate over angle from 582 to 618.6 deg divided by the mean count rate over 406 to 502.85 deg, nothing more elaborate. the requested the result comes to 1.3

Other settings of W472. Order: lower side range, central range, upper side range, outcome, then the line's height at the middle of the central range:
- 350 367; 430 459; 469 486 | 1.0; 5.07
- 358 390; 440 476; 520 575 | 9.1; 6.01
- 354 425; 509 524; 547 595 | 1.2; 6.36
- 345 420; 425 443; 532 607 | 2.2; 5.85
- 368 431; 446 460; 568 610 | 3.1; 5.85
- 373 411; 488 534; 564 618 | 4.0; 6.19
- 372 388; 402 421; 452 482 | -2.2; 5.16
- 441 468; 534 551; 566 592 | -1.4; 5.82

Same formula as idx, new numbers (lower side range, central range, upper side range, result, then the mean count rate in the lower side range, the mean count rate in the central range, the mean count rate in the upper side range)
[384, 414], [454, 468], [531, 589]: 4.82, 5.67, 3.94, 6.55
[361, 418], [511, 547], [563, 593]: 1.96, 5.62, 5.93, 6.5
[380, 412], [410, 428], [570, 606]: 0.36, 5.67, 5.64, 6.41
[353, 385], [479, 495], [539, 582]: 2.93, 5.52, 5.13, 6.77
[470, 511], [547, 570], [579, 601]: -4.12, 5.28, 7.08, 6.34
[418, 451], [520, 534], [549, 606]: 1.03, 5.26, 5.71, 6.67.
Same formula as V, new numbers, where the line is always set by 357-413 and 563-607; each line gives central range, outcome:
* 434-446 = 0.16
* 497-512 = 0.07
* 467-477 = 0.30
